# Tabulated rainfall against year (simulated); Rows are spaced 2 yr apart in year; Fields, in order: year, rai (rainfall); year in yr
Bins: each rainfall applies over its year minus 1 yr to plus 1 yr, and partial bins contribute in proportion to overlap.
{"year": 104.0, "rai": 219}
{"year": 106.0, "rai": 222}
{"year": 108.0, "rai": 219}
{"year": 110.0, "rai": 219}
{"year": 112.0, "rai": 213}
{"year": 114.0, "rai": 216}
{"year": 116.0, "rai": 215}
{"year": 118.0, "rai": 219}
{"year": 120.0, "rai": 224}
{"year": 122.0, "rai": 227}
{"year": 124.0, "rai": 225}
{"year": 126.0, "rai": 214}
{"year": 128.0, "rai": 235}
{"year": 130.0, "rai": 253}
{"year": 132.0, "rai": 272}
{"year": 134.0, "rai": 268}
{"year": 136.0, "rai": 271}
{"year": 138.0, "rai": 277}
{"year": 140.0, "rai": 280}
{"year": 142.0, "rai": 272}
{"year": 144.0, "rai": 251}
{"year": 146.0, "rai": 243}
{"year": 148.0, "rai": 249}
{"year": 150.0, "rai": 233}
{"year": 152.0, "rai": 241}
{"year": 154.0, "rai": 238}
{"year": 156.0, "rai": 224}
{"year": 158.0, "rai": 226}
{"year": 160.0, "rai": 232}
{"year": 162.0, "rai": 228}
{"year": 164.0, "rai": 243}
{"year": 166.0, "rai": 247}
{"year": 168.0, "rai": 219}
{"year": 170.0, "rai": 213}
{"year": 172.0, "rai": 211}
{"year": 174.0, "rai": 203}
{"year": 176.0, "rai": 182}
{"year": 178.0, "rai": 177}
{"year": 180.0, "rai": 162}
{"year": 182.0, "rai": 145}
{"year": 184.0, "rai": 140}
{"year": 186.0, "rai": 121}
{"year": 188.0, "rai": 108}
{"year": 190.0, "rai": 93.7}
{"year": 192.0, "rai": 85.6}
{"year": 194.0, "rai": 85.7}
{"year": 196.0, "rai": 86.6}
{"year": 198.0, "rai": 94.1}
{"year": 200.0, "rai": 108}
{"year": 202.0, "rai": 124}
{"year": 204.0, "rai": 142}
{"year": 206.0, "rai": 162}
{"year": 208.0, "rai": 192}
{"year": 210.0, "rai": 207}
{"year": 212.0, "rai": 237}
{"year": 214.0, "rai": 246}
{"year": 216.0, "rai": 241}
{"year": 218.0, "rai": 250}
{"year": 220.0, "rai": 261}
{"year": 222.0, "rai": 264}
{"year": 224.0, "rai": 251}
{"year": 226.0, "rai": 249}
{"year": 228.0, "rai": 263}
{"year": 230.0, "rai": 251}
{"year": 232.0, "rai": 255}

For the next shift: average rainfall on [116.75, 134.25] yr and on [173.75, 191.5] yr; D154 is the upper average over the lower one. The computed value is 0.61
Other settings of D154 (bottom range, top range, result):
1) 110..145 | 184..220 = 0.64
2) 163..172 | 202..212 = 0.77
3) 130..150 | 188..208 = 0.43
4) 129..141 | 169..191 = 0.59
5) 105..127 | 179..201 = 0.51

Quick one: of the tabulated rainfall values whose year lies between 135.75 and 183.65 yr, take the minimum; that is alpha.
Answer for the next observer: 145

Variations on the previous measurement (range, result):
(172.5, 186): 121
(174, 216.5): 85.6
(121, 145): 214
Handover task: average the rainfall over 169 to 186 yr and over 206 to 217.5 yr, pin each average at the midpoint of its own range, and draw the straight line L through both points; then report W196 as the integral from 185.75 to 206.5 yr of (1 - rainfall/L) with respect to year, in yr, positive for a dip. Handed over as 9.5 yr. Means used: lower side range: 176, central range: 108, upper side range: 220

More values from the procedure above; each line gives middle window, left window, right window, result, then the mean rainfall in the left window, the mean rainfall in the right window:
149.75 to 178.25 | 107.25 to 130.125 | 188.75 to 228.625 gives -2.9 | 222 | 181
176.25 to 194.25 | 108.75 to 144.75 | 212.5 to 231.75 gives 8.7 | 242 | 253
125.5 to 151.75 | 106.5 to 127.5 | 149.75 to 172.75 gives -3.6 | 220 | 230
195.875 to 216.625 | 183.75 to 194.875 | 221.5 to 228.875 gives 1.3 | 104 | 256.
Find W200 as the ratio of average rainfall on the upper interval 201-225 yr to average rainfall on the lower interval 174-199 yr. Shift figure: 1.70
